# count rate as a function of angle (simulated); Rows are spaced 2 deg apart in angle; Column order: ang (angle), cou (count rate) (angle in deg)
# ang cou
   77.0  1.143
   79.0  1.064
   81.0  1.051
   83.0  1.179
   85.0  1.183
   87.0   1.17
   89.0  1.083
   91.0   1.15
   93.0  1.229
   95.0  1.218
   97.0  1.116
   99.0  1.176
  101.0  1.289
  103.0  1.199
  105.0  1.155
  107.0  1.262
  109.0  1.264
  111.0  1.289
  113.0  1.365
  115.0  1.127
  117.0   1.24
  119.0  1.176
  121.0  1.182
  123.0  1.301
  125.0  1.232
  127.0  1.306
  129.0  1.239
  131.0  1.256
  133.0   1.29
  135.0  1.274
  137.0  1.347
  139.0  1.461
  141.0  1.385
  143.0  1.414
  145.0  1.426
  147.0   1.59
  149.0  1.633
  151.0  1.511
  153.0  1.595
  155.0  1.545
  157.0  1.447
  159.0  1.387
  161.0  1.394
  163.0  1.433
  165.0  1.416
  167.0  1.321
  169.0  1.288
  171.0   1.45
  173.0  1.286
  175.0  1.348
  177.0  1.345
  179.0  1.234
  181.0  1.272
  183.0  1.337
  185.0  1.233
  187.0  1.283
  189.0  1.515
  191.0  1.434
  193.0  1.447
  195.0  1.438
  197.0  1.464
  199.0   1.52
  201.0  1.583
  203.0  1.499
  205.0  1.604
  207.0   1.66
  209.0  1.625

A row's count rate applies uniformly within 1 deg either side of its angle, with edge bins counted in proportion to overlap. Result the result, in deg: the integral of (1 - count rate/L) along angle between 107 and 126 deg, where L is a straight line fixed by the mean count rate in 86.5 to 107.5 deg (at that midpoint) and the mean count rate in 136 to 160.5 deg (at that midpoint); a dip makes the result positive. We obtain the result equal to 0.8 deg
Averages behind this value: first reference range 1.18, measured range 1.24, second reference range 1.48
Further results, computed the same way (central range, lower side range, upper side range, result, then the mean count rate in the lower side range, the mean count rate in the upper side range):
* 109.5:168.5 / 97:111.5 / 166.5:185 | -4.4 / 1.22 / 1.32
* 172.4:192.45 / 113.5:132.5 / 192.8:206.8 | 1.7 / 1.23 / 1.52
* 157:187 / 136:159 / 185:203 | 2.6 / 1.48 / 1.45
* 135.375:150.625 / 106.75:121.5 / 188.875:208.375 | -1.4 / 1.24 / 1.52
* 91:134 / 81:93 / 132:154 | 1.7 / 1.15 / 1.45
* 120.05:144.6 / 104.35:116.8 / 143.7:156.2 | 1.8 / 1.25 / 1.55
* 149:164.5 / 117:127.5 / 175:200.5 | -2.0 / 1.24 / 1.38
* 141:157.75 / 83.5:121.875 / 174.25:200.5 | -2.7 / 1.2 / 1.38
